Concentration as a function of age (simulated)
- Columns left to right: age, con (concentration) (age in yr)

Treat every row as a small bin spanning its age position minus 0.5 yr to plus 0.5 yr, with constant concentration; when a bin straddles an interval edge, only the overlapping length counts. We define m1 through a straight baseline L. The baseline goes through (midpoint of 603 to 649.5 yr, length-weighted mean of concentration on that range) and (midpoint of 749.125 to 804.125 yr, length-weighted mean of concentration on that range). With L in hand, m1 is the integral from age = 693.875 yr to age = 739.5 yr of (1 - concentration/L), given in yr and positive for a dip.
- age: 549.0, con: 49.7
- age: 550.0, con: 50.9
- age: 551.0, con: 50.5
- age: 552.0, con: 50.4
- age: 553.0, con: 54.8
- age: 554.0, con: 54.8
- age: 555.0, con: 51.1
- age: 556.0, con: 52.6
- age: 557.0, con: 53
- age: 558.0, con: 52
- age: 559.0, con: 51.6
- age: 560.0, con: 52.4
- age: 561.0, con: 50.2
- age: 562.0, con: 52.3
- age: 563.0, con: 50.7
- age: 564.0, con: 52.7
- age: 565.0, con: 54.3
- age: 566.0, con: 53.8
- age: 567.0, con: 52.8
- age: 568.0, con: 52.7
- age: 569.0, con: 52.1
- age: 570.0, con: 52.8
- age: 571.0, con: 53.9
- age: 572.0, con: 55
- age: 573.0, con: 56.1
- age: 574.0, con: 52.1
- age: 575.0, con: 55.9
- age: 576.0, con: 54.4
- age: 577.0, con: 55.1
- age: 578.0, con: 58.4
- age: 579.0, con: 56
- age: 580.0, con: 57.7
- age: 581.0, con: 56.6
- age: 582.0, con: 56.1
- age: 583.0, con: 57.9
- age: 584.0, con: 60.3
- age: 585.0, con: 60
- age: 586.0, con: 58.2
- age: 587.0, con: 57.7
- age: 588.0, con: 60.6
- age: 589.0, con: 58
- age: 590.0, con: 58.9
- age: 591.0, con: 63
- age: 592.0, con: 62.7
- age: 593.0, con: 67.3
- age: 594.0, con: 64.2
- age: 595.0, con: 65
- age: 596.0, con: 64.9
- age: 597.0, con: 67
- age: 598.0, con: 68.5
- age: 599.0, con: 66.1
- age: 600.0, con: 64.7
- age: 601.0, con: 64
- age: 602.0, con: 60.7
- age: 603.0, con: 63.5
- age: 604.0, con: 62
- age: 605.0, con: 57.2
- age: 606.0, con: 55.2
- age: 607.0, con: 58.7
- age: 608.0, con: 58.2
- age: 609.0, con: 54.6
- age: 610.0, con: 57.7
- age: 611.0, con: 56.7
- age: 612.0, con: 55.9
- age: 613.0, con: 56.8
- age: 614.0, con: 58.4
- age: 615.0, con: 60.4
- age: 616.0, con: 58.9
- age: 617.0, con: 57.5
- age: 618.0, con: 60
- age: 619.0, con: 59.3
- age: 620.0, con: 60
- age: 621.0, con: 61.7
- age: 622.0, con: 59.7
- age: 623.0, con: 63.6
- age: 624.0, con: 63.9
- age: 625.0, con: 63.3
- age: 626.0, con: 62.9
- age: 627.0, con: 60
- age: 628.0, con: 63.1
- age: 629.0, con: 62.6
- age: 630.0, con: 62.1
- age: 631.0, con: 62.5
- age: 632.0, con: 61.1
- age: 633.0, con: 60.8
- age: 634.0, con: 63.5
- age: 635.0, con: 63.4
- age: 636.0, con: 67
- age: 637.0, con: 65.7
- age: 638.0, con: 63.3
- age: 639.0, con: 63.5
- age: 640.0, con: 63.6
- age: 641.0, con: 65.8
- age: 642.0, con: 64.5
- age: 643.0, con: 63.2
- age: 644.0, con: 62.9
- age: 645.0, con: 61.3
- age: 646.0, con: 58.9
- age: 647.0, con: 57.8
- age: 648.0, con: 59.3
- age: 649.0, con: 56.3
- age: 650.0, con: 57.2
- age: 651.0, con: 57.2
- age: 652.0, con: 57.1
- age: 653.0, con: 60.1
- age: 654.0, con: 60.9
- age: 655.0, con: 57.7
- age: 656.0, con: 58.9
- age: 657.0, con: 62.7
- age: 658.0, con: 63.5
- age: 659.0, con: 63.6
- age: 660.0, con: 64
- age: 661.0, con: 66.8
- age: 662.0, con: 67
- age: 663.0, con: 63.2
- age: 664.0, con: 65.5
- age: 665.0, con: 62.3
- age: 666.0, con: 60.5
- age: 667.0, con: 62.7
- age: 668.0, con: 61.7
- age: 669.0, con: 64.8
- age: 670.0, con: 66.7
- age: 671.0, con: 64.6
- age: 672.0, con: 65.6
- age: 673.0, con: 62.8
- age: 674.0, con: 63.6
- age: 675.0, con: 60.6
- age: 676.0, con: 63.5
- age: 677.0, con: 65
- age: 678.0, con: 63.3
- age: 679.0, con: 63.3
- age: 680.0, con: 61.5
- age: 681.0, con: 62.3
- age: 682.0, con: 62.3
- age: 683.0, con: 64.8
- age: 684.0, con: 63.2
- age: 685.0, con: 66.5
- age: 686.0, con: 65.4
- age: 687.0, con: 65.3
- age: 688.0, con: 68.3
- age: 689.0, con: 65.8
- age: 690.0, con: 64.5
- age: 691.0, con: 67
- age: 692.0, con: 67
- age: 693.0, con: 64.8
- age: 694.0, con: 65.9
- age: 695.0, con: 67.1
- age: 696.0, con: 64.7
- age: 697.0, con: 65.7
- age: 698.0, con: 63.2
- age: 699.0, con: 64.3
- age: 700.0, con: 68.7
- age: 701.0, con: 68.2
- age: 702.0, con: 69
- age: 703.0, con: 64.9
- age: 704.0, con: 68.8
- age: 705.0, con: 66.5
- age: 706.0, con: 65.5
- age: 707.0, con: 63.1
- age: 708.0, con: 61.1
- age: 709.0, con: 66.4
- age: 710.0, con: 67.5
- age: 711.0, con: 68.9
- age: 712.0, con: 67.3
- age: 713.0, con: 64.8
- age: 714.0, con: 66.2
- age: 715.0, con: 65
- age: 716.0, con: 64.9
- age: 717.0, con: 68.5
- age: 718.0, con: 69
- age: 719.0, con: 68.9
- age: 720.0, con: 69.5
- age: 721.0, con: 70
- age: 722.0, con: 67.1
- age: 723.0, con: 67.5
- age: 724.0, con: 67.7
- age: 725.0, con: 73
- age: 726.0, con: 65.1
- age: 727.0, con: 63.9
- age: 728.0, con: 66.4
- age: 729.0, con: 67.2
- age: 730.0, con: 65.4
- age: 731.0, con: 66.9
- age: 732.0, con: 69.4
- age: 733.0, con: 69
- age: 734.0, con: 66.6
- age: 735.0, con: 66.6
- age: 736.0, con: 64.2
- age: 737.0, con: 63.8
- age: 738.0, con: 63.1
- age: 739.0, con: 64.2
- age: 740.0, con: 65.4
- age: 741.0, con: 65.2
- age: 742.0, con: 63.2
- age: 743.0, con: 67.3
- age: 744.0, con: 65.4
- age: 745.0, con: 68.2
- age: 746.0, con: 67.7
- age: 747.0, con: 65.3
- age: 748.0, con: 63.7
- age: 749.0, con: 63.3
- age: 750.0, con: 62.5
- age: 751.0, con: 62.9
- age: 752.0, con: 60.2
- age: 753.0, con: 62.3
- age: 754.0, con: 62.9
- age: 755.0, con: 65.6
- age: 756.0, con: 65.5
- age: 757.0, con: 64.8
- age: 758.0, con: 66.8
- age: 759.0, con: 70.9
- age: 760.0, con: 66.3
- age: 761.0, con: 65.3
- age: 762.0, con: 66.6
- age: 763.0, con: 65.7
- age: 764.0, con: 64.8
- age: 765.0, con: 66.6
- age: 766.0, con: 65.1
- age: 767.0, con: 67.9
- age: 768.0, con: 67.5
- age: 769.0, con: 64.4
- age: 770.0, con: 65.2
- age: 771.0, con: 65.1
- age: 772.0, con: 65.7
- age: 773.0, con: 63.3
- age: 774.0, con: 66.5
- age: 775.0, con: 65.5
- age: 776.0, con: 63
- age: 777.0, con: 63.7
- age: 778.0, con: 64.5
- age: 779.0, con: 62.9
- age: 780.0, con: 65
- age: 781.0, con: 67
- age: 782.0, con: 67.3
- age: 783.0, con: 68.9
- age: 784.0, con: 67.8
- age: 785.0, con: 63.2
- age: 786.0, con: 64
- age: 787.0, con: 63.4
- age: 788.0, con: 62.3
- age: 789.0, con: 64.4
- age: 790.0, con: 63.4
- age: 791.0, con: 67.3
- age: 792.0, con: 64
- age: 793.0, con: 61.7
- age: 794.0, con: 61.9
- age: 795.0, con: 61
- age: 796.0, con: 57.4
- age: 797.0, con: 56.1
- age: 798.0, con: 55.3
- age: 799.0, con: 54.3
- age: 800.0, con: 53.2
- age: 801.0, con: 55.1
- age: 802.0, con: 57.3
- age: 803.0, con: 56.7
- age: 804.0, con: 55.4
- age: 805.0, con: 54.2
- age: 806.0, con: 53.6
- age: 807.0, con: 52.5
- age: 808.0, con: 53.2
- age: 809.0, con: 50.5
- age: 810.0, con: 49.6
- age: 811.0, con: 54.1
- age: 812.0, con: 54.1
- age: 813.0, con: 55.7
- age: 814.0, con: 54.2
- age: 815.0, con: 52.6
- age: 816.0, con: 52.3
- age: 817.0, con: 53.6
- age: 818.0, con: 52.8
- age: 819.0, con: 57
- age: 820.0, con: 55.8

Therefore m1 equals -3.1 yr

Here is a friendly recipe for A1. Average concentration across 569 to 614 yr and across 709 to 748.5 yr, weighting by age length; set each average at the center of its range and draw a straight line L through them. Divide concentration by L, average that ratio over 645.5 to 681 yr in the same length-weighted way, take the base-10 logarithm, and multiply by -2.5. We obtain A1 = 0.02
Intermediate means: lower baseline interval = 59.1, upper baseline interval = 66.6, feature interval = 62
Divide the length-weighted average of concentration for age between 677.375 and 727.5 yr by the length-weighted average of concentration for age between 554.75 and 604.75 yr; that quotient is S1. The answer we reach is 1.1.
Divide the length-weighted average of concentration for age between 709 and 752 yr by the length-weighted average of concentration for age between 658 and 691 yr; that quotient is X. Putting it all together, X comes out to 1.03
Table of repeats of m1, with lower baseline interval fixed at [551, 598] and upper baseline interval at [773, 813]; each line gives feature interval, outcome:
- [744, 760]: -1.5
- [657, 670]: -1.4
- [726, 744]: -2.0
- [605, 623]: -0.4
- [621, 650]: -2.5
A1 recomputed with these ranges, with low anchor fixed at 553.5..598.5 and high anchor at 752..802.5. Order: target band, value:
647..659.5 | -0.001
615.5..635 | -0.054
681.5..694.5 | -0.083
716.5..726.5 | -0.115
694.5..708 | -0.084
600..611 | -0.029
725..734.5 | -0.083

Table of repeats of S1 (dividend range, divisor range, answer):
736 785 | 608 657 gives 1.07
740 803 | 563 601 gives 1.09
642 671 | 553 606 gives 1.07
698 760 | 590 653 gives 1.08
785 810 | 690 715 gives 0.88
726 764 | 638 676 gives 1.05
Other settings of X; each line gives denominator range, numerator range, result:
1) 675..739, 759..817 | 0.92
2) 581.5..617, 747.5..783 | 1.08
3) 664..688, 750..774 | 1.02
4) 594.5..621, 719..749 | 1.10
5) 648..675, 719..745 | 1.07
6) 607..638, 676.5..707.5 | 1.08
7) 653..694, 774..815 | 0.93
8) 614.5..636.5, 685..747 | 1.08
